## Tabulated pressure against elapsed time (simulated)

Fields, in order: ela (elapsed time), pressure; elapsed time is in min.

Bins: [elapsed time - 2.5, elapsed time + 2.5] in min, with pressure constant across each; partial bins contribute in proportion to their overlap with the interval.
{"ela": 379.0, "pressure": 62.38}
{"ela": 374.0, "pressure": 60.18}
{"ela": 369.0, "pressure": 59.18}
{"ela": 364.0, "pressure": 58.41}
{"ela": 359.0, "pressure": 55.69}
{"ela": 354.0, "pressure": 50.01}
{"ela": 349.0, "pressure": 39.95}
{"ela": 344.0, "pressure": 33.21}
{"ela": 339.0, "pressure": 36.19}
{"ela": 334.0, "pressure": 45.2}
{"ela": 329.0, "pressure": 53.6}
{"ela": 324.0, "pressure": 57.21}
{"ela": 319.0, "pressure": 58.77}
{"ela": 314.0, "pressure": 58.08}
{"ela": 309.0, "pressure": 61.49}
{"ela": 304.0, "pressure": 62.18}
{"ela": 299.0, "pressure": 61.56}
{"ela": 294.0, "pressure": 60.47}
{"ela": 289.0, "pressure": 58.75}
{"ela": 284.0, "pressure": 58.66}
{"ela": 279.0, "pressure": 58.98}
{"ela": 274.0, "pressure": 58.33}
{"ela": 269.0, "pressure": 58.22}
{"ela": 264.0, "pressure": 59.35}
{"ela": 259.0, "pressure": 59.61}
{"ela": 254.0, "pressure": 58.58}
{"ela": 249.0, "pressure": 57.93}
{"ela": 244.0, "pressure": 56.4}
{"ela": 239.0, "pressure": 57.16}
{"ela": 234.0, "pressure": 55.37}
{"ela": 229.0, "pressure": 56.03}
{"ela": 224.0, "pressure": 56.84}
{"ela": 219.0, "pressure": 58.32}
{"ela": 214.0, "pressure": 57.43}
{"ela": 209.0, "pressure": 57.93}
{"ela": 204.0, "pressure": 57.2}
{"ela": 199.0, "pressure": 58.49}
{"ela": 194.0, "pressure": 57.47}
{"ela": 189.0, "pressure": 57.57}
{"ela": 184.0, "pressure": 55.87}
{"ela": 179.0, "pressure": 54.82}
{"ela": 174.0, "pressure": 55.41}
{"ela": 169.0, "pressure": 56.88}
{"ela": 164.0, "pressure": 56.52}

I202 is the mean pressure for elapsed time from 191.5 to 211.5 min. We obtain 57.8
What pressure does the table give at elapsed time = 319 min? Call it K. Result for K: 58.77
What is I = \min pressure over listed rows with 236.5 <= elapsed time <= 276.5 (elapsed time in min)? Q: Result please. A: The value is 56.4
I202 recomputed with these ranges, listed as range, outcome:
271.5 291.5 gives 58.7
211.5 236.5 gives 56.8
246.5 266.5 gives 58.9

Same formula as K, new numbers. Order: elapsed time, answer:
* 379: 62.38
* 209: 57.93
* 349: 39.95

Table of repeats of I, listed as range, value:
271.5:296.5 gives 58.33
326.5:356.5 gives 33.21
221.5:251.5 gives 55.37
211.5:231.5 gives 56.03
